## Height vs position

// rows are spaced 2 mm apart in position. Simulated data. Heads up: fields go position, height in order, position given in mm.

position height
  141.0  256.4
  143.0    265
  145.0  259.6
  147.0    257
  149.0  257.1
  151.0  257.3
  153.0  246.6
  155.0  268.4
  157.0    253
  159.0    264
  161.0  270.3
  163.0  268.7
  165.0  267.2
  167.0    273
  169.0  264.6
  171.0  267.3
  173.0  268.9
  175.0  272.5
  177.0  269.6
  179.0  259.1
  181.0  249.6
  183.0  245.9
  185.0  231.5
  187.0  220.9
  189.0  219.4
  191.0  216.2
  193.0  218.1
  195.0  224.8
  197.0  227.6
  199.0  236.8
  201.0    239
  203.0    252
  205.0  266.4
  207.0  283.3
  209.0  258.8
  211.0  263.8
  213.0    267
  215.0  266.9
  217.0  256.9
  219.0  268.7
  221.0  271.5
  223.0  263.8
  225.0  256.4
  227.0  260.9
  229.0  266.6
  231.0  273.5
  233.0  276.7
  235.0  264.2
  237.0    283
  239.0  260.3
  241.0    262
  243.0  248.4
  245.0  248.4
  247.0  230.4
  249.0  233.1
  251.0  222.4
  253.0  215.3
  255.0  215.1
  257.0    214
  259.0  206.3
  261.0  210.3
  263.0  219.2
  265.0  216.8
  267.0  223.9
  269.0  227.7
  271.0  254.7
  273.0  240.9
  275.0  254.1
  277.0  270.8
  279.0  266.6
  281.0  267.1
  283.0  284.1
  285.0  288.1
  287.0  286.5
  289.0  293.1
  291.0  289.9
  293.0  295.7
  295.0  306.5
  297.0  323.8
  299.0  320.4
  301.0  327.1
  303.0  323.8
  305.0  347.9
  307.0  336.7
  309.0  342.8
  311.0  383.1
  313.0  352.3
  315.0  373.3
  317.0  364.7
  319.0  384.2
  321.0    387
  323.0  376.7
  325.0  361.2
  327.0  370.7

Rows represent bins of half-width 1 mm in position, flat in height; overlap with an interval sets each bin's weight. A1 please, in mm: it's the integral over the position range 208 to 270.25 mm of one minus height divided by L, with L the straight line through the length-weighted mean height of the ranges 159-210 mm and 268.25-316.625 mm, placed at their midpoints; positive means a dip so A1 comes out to 6.7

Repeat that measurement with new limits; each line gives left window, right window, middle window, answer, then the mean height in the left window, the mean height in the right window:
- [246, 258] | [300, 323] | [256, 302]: 3.2 mm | 222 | 358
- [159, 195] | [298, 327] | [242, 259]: 4.5 mm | 252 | 356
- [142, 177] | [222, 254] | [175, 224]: 1.7 mm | 264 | 254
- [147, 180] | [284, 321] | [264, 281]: 3.8 mm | 264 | 332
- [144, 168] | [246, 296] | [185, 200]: 2.0 mm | 262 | 249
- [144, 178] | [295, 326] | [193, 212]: 2.6 mm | 264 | 352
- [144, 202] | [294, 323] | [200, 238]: 2.5 mm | 251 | 349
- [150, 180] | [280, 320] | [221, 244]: 2.3 mm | 265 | 325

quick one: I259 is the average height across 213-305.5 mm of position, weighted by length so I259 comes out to 263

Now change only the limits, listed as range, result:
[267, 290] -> 265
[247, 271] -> 221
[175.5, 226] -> 250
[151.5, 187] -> 260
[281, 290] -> 286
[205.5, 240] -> 267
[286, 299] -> 301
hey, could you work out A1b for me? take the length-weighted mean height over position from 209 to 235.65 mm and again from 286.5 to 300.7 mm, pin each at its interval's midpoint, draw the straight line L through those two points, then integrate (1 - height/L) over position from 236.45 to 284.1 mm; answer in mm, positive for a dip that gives 7.6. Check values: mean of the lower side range 266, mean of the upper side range 304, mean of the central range 240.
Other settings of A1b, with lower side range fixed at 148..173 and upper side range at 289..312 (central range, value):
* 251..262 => 3.34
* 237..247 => 1.48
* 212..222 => 0.77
